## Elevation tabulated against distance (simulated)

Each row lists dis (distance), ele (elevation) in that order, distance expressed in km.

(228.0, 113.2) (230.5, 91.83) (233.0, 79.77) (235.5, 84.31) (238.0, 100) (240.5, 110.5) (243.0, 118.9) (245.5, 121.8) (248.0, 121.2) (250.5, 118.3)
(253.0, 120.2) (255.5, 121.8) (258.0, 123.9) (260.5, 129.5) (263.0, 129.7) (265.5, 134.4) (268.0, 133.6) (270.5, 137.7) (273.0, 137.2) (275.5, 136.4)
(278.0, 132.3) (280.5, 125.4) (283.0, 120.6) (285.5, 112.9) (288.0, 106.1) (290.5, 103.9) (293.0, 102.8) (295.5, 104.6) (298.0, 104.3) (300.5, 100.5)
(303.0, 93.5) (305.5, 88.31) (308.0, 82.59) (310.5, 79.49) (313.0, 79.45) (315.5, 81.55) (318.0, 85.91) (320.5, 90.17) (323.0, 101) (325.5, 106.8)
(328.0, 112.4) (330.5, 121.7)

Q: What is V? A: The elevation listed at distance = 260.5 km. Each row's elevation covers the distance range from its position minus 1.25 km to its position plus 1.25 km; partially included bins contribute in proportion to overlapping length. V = 129.5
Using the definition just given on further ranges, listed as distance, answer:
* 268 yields 133.6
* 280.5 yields 125.4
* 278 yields 132.3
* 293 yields 102.8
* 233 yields 79.77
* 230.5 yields 91.83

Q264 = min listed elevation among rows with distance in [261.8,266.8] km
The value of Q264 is 129.7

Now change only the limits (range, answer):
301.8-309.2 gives 82.59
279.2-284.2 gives 120.6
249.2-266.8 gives 118.3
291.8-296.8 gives 102.8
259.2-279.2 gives 129.5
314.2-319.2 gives 81.55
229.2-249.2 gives 79.77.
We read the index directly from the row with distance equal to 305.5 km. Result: 88.31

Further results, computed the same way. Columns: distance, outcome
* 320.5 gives 90.17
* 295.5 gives 104.6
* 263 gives 129.7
